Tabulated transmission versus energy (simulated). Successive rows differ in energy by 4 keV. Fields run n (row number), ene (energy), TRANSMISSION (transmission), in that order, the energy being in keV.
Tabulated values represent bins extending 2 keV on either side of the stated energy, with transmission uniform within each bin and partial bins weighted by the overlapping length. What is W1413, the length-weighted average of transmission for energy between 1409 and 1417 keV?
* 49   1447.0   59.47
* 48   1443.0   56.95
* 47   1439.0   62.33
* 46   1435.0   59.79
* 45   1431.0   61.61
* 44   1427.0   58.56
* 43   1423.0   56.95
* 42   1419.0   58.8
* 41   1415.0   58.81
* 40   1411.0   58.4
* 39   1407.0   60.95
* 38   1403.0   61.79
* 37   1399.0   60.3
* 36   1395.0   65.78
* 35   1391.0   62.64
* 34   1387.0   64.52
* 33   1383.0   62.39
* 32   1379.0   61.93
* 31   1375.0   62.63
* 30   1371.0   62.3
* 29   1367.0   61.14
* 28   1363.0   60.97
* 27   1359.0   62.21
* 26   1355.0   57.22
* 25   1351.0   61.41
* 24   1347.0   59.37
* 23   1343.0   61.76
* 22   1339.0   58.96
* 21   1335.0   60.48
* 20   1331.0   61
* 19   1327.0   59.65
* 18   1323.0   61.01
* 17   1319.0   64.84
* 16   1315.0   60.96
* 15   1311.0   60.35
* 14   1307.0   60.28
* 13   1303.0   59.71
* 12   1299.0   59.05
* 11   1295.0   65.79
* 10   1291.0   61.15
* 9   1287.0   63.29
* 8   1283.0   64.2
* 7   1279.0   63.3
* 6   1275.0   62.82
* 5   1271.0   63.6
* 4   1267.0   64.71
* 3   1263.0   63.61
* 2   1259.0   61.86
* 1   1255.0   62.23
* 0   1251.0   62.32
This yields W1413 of 58.6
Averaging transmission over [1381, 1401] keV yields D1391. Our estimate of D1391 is 63.1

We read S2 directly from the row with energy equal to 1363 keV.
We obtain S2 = 60.97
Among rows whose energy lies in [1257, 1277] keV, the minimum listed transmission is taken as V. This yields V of 61.86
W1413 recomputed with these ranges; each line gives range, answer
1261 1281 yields 63.6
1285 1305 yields 61.8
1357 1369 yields 61.4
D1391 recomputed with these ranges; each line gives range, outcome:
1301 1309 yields 60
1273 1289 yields 63.4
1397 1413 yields 60.4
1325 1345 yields 60.4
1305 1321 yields 61.6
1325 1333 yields 60.3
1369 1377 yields 62.5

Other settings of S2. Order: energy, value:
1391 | 62.64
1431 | 61.61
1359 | 62.21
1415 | 58.81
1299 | 59.05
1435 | 59.79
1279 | 63.3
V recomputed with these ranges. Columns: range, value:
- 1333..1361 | 57.22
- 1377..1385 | 61.93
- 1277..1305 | 59.05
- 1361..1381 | 60.97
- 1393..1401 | 60.3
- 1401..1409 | 60.95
